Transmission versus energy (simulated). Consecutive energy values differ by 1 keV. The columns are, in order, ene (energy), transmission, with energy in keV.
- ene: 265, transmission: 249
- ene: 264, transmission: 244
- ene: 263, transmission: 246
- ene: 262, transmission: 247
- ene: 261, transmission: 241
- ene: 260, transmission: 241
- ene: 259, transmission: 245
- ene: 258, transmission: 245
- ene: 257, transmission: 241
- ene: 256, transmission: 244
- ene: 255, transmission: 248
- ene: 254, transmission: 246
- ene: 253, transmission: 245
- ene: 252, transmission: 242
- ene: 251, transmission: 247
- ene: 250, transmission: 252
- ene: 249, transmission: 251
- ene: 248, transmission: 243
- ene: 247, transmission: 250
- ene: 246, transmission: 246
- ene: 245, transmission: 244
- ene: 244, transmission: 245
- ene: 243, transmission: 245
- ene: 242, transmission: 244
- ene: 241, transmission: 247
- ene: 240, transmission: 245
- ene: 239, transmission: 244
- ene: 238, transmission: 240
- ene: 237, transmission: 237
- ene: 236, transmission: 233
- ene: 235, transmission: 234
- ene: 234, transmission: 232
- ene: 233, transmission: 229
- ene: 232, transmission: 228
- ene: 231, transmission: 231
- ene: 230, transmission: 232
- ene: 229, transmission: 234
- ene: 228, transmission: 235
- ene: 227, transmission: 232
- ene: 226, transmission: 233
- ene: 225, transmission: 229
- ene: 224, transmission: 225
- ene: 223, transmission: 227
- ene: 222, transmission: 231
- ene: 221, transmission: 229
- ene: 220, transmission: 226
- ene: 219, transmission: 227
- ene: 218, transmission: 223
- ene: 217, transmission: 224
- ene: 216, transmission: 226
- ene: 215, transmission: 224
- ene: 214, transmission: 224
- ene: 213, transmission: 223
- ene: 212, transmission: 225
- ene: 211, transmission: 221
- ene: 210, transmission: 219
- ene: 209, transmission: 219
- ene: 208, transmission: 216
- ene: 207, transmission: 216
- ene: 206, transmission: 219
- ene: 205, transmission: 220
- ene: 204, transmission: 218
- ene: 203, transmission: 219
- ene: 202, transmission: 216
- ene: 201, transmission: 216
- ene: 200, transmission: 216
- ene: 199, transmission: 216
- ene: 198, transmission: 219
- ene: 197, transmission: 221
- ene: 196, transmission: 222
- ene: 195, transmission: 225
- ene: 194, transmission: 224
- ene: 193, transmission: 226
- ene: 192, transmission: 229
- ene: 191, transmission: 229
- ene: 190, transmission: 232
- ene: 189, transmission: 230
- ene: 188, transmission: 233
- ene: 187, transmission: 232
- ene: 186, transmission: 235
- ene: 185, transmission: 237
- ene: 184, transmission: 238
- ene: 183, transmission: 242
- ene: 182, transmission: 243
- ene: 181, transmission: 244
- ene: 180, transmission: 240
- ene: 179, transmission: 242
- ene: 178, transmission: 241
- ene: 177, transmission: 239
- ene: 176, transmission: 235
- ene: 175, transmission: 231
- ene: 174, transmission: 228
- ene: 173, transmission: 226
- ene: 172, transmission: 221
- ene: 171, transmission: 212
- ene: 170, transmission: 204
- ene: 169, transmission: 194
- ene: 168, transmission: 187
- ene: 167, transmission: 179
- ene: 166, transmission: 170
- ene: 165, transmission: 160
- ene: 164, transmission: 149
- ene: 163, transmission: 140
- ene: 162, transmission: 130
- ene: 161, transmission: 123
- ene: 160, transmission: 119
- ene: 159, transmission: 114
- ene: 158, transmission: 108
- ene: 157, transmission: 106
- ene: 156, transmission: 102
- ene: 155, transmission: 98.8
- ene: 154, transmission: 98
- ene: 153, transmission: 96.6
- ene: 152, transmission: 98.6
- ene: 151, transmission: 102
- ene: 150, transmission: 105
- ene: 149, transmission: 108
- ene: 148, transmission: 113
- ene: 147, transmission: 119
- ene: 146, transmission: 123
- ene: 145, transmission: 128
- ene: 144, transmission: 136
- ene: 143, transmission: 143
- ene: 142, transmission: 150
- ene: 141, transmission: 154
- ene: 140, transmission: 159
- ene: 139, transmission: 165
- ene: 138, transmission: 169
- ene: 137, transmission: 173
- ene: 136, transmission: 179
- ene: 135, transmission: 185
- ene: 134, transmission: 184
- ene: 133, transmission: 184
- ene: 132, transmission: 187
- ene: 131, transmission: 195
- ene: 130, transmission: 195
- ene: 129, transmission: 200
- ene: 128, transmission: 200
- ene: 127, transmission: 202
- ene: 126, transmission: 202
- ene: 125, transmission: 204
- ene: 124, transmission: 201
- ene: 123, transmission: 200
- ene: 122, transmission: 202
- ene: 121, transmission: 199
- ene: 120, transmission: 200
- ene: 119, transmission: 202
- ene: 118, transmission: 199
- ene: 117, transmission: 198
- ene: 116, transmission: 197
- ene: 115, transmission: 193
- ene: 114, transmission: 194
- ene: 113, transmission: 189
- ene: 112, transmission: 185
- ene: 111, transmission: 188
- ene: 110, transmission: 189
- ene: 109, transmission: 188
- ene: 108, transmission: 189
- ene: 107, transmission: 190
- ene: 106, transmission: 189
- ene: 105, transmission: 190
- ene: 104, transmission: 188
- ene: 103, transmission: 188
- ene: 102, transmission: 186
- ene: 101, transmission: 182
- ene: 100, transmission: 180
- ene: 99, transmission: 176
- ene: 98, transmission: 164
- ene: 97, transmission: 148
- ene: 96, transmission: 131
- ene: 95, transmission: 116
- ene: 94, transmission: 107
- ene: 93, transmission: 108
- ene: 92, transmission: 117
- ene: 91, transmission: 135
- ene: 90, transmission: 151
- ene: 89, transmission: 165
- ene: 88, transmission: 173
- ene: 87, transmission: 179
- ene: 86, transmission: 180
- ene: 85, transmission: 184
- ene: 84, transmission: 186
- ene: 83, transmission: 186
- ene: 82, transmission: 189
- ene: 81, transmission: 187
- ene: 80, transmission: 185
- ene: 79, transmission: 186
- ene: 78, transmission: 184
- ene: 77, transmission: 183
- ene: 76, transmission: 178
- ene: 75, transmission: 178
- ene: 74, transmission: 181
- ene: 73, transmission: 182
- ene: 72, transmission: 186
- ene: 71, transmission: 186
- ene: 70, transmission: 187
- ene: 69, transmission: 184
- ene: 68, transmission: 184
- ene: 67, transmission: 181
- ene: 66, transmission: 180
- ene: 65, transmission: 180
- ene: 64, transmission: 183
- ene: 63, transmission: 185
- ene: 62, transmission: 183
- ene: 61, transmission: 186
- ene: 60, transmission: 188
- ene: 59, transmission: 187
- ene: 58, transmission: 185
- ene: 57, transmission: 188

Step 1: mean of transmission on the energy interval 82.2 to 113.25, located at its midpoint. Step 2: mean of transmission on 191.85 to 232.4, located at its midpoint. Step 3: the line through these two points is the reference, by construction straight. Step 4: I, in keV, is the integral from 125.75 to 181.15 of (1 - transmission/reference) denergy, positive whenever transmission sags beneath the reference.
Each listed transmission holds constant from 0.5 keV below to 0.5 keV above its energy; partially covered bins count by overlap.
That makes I 8.6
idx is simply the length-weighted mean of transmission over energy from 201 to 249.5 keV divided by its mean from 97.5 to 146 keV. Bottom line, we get 1.26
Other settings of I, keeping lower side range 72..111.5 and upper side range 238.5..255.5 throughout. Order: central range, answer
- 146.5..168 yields 8.6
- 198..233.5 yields 1.1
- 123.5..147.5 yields 2.5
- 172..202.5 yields -1.8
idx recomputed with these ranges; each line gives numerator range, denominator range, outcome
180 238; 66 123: 1.28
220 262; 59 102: 1.39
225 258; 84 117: 1.41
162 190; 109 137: 1.11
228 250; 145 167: 2.00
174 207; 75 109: 1.35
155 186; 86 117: 1.12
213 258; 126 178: 1.47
